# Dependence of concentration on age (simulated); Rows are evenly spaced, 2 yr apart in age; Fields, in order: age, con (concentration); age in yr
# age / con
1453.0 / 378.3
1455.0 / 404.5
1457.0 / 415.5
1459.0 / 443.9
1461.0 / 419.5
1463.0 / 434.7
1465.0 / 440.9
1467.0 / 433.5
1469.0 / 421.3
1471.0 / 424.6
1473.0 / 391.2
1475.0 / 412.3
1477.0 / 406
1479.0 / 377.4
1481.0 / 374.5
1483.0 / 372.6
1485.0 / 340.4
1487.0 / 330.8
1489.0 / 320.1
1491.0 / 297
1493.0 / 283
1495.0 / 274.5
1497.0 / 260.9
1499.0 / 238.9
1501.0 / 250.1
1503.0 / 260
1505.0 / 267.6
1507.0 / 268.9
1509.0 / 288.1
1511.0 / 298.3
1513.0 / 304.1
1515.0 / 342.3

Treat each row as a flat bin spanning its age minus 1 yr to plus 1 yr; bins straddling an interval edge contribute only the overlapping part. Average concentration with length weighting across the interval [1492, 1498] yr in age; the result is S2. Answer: 273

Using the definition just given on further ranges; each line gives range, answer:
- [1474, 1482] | 393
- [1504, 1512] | 281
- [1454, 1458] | 410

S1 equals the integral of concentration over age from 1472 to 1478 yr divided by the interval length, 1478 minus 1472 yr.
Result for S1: 403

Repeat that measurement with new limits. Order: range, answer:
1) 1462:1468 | 436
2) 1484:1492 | 322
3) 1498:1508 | 257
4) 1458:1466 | 435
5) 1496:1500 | 250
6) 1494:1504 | 257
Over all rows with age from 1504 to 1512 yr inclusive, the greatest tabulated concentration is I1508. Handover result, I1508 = 298.3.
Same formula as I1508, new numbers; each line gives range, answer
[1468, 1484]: 424.6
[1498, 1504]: 260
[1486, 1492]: 330.8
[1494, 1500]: 274.5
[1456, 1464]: 443.9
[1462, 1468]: 440.9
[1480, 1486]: 374.5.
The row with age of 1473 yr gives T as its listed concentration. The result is 391.2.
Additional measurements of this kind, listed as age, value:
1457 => 415.5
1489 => 320.1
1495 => 274.5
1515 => 342.3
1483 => 372.6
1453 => 378.3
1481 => 374.5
